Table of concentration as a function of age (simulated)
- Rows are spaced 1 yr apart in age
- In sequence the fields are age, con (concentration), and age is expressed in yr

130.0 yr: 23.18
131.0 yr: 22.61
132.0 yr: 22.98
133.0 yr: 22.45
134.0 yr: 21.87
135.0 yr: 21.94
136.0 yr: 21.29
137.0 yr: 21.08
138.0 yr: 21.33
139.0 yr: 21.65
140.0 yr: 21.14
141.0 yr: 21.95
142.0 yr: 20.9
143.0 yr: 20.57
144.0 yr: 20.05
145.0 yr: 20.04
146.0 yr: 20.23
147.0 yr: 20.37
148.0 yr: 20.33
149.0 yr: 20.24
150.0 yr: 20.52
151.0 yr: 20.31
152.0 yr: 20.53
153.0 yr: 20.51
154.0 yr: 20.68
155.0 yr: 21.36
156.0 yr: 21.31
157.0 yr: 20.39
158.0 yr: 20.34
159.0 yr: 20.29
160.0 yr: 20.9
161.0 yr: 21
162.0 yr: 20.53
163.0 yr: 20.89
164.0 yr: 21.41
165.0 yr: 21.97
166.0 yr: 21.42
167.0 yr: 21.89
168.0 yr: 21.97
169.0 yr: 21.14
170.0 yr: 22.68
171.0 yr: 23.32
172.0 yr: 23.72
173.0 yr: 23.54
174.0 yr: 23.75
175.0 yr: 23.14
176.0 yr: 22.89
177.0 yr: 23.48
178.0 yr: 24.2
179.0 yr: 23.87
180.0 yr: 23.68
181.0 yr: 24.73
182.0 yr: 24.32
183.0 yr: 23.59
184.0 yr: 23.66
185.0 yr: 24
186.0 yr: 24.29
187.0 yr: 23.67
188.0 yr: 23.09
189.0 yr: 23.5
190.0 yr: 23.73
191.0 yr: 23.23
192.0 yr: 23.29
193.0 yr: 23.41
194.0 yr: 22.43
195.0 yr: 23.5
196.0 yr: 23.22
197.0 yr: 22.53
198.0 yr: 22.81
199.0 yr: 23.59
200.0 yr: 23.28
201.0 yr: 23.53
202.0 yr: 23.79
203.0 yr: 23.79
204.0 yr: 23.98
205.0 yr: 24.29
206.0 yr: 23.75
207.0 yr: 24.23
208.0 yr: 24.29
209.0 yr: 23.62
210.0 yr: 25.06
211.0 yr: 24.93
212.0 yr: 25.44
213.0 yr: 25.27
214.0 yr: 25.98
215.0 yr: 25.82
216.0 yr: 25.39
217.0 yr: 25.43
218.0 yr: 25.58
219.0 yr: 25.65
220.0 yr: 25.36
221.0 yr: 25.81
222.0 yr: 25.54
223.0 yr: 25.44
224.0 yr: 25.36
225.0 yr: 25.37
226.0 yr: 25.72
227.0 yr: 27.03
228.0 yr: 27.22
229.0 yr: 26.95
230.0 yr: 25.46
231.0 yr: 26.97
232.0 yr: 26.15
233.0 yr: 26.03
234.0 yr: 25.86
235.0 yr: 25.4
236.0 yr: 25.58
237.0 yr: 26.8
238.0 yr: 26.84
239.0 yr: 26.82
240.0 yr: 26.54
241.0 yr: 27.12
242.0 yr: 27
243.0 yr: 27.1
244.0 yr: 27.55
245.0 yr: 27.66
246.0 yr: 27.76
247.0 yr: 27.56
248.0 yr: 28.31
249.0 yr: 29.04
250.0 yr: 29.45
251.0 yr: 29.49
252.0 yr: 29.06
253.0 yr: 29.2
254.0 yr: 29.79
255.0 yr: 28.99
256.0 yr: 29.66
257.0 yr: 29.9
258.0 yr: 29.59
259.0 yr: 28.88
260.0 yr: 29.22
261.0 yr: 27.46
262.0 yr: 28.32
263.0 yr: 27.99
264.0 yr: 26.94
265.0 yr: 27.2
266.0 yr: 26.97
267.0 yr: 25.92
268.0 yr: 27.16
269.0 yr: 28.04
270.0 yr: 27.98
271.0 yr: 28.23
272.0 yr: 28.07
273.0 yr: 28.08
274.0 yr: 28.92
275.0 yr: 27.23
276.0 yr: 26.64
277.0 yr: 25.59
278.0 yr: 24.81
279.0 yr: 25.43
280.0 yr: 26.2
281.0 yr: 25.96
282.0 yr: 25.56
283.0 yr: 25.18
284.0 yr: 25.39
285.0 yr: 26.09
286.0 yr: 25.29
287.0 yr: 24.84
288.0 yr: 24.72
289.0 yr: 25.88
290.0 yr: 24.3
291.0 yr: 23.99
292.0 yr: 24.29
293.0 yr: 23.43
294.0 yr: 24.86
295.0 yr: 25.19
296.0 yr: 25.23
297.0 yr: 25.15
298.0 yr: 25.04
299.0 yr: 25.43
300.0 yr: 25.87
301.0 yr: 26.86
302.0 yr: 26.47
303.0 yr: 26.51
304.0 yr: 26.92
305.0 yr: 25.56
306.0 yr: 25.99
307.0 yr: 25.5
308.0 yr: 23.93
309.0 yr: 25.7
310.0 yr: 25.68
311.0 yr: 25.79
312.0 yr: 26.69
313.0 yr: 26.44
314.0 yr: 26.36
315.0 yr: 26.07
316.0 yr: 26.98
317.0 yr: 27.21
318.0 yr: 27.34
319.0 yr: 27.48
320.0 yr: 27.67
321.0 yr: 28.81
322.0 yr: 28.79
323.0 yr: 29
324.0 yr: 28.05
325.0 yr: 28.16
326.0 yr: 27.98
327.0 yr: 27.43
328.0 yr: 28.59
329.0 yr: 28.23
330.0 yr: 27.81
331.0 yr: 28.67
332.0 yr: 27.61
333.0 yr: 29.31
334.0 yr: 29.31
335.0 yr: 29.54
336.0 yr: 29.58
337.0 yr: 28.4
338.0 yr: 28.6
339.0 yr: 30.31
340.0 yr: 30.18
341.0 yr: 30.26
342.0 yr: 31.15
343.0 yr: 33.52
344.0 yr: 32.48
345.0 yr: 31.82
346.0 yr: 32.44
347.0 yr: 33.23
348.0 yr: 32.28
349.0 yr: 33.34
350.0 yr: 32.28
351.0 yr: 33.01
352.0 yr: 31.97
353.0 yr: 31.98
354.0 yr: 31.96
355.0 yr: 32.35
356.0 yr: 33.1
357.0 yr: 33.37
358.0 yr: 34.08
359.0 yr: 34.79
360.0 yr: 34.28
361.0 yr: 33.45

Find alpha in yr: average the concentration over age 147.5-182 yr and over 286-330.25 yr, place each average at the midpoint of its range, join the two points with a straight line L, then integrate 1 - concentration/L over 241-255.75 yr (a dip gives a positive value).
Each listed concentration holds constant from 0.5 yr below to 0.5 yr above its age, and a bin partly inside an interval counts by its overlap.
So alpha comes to -2.4 yr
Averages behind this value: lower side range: 21.9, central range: 28.4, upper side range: 26.3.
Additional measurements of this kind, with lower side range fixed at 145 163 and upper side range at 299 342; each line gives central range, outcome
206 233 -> -2.6 yr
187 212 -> -1.3 yr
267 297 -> 0.0 yr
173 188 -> -1.4 yr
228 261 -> -4.5 yr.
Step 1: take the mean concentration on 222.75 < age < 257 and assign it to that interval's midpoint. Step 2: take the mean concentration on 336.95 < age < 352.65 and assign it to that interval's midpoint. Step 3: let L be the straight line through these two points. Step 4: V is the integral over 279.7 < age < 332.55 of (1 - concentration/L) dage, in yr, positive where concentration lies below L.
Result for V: 6.6 yr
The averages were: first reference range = 27.3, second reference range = 31.7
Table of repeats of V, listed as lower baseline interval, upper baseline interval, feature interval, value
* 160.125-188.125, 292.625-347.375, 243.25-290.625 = -2.6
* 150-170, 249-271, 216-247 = 0.0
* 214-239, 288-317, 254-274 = -1.9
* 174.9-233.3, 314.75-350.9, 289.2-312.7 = 2.4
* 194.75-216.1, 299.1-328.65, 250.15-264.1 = -1.9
